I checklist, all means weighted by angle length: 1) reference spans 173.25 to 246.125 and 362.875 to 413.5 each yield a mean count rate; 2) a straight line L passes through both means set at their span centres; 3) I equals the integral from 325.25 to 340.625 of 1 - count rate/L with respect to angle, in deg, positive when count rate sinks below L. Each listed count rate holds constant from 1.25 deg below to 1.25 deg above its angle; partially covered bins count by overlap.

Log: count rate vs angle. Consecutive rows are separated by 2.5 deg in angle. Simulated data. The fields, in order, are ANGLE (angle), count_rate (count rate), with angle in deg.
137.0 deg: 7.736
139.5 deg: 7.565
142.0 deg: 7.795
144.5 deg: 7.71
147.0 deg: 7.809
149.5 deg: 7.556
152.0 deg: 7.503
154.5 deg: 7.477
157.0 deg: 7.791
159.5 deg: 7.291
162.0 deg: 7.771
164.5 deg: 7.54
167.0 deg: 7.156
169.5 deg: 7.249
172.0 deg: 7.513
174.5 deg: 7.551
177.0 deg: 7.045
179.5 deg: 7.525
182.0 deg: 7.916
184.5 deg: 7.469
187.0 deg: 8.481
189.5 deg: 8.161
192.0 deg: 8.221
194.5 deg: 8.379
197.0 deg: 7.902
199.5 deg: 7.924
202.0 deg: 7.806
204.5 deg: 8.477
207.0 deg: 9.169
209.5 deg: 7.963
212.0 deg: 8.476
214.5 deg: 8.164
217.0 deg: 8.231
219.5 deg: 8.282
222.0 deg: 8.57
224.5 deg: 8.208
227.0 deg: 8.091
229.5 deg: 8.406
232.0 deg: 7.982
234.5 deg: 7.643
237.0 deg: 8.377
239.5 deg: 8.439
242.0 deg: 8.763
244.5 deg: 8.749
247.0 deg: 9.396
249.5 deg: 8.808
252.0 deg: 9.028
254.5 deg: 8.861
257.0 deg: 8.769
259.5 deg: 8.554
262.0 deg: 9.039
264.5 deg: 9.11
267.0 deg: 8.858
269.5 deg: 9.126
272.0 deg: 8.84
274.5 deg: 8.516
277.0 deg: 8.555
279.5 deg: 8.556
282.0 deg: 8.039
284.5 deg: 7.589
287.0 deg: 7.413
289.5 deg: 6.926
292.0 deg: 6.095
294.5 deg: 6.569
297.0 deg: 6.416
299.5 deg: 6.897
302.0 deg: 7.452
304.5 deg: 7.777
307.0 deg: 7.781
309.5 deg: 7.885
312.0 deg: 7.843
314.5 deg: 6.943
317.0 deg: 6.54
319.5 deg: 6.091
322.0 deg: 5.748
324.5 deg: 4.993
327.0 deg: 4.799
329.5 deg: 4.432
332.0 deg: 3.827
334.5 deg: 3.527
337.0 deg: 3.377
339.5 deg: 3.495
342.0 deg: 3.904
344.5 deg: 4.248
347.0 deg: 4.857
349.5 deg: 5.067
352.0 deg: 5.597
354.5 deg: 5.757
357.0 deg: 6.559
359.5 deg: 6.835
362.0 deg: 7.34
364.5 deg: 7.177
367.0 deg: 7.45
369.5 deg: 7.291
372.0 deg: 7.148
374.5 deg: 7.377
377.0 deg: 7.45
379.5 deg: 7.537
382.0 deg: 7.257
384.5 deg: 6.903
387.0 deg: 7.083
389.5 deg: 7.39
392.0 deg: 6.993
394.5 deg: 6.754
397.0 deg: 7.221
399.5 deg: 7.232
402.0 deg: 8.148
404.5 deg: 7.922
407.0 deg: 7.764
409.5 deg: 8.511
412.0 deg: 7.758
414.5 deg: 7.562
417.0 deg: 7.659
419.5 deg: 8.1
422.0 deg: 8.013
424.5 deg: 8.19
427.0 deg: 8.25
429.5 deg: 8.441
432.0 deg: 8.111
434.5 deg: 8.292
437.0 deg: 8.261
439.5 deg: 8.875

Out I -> 7.4 deg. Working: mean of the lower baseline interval 8.16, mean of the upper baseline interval 7.42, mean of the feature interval 3.95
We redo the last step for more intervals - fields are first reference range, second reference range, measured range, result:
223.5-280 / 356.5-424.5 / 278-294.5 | 1.90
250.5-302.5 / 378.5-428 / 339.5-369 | 7.42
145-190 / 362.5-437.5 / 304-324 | 1.70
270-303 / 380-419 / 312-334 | 5.97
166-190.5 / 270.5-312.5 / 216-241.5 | -2.13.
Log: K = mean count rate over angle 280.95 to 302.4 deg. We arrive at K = 7.02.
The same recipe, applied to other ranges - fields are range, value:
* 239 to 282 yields 8.81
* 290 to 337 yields 6.14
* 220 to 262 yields 8.55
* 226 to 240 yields 8.14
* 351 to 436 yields 7.45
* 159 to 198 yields 7.7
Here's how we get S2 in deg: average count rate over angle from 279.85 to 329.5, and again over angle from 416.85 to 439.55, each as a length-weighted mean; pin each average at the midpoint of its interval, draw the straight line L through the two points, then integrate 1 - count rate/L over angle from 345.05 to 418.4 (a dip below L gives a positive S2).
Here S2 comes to 6.0 deg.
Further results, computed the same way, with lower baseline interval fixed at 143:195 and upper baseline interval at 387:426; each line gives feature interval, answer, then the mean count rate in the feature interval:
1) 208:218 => -0.7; 8.23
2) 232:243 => -0.9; 8.26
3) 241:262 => -3.3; 8.88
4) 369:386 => 0.9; 7.28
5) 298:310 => 0.2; 7.51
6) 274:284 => -0.9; 8.35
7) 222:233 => -0.8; 8.22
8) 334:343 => 4.8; 3.57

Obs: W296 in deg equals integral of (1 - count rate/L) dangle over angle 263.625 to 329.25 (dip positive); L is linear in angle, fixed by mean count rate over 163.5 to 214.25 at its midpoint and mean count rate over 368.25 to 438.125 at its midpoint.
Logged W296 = 4.1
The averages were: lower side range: 7.9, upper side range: 7.66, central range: 7.31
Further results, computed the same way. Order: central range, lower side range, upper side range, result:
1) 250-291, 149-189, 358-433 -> -5.0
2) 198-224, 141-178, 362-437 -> -2.6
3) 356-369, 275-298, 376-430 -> 0.8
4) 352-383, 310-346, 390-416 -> -3.2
